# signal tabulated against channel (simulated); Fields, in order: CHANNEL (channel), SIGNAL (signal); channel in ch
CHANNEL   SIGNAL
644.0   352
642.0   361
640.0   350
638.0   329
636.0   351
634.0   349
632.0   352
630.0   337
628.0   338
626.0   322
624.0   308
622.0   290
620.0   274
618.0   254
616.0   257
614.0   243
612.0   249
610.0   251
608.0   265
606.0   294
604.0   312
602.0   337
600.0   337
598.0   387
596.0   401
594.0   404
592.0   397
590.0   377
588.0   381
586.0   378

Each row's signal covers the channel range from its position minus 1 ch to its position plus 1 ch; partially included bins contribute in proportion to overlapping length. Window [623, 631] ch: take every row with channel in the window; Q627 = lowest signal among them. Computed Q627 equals 308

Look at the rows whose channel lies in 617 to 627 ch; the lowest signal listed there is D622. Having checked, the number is 254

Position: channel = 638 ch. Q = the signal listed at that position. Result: 329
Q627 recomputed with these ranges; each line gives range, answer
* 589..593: 377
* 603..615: 243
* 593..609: 265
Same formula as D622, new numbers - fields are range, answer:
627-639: 329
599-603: 337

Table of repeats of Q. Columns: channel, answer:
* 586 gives 378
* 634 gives 349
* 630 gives 337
